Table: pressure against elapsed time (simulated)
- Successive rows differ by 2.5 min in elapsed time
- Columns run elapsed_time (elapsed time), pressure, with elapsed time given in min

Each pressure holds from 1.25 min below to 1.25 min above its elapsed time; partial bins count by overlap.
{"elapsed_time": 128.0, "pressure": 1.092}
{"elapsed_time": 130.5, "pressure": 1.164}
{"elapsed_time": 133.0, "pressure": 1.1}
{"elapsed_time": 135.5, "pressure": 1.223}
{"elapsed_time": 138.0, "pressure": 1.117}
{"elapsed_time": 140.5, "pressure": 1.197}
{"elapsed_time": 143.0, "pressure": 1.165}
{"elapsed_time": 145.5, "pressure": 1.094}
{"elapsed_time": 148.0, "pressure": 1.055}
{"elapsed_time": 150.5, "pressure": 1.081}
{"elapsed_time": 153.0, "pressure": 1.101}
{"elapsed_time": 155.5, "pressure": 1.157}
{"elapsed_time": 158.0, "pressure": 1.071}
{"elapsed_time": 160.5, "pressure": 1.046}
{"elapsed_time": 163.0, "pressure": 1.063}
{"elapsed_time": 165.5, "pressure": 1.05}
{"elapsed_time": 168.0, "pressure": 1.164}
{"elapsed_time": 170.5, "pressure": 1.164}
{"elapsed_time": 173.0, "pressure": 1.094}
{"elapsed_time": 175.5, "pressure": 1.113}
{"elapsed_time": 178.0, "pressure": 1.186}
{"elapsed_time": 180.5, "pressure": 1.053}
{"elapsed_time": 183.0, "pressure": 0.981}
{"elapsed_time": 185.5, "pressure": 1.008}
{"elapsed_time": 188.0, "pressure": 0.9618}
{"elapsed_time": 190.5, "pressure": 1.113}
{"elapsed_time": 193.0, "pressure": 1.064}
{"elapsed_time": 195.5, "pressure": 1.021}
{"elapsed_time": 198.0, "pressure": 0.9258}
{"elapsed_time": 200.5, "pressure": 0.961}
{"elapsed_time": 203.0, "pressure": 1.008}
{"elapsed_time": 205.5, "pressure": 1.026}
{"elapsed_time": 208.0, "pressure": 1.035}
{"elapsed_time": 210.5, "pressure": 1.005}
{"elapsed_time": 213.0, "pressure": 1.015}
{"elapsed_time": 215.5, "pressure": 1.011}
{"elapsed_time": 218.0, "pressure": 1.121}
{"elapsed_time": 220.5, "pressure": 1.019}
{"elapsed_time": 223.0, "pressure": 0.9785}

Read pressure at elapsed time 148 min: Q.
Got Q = 1.055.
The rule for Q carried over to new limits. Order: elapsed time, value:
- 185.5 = 1.008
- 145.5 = 1.094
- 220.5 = 1.019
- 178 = 1.186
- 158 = 1.071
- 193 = 1.064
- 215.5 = 1.011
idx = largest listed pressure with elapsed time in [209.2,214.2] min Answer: 1.015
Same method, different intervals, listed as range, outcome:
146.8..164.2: 1.157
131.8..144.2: 1.223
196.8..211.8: 1.035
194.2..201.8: 1.021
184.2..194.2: 1.113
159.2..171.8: 1.164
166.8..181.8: 1.186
